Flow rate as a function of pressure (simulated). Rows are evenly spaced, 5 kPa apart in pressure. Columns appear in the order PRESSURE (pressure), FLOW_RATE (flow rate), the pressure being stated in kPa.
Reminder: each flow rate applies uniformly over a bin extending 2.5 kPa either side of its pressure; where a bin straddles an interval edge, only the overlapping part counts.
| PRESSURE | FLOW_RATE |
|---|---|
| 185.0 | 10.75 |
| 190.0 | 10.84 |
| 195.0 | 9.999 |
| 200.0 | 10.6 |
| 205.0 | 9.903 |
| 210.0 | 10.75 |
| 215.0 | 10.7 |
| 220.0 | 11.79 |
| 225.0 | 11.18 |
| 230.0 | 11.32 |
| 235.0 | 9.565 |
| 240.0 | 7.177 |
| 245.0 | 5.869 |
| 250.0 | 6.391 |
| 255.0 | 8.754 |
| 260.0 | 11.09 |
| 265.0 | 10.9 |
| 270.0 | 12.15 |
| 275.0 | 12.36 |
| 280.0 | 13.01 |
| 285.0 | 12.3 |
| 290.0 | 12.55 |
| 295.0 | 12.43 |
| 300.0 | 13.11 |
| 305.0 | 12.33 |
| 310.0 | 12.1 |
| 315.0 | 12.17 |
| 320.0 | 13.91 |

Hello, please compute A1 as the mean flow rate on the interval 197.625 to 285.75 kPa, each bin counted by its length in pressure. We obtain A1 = 10.3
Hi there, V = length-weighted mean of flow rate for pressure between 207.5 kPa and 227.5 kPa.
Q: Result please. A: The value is 11.1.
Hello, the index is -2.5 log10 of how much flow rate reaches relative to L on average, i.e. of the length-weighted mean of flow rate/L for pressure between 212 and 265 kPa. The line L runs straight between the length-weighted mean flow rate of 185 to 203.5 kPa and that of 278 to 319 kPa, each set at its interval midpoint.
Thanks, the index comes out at 0.19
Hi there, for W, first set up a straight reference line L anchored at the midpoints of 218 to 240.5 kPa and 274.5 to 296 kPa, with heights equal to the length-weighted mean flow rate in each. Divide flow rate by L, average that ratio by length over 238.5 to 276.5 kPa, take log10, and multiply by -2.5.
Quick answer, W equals 0.24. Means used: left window 10.4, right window 12.6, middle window 9.31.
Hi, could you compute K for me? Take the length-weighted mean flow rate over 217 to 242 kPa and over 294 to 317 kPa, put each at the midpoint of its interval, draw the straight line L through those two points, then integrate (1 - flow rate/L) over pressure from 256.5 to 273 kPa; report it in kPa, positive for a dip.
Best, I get 0.0 kPa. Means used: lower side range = 10.3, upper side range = 12.4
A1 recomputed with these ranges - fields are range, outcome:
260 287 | 12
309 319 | 12.4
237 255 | 6.88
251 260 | 9.01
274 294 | 12.6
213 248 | 9.6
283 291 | 12.4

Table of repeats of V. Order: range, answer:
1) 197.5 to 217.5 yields 10.5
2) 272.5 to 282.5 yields 12.7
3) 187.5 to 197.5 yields 10.4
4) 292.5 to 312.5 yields 12.5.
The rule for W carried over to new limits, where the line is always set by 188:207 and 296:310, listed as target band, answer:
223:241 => 0.110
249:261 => 0.304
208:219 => -0.019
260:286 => -0.008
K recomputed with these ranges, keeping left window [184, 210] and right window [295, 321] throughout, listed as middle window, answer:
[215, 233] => -0.5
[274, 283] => -0.5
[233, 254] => 7.5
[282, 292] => -0.2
